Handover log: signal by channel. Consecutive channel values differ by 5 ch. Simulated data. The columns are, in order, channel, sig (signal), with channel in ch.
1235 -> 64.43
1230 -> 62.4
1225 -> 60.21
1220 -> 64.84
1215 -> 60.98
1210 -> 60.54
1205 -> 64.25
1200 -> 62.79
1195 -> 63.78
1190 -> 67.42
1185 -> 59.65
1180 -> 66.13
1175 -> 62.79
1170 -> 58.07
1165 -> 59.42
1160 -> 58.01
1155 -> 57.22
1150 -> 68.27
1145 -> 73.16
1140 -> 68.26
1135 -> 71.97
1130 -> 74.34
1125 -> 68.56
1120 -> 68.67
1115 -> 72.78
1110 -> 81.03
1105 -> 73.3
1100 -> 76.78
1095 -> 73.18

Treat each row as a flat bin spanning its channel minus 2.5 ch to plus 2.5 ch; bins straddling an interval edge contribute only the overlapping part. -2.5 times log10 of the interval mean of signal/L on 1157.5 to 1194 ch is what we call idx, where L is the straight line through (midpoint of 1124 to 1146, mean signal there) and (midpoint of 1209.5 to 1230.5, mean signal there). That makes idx 0.084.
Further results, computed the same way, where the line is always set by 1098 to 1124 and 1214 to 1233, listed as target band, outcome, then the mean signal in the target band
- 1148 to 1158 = 0.12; 62.2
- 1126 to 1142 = 0.01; 71.3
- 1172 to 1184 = 0.06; 63.6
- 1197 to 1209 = 0.02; 63.2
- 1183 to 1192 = 0.04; 63.5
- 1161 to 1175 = 0.15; 59.4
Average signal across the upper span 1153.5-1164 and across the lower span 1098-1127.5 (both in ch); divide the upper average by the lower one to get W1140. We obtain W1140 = 0.8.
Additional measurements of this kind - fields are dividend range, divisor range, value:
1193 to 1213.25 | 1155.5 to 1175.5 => 1.06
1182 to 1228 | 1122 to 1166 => 0.94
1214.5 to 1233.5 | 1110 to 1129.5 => 0.87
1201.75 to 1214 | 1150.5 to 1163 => 1.05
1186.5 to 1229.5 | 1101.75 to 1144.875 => 0.87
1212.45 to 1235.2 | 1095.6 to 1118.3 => 0.83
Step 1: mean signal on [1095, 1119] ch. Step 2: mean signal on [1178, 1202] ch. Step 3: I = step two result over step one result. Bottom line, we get 0.8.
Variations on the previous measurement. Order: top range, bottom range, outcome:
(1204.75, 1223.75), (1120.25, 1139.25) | 0.88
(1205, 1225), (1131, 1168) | 0.95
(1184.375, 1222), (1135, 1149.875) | 0.90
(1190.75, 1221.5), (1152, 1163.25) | 1.08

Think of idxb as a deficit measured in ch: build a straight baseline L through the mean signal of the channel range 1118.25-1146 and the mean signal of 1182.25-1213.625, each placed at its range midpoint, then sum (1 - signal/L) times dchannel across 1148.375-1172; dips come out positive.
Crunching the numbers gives 2.6 ch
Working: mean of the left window 70.8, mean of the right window 63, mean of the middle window 59.9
